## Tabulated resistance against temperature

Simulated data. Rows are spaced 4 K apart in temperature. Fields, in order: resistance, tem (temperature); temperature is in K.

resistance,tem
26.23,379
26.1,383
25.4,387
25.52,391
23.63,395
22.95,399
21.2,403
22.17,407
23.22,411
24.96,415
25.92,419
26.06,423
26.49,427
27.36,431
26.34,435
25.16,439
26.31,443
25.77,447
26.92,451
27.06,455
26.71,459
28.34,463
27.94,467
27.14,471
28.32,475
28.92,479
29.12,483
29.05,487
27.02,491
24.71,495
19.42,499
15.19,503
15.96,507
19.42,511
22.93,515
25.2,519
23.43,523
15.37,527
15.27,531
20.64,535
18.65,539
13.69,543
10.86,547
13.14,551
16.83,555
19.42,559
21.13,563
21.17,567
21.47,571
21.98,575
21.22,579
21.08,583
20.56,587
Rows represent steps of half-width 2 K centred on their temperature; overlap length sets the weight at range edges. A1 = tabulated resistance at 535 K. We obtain 20.64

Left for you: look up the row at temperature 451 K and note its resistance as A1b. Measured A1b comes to 26.92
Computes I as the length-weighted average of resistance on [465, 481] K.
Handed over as 28.1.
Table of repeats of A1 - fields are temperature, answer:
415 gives 24.96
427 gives 26.49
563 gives 21.13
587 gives 20.56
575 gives 21.98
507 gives 15.96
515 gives 22.93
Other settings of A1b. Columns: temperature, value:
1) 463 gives 28.34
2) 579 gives 21.22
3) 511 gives 19.42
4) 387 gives 25.4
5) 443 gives 26.31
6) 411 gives 23.22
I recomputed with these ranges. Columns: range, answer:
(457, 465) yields 27.5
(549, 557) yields 15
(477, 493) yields 28.5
